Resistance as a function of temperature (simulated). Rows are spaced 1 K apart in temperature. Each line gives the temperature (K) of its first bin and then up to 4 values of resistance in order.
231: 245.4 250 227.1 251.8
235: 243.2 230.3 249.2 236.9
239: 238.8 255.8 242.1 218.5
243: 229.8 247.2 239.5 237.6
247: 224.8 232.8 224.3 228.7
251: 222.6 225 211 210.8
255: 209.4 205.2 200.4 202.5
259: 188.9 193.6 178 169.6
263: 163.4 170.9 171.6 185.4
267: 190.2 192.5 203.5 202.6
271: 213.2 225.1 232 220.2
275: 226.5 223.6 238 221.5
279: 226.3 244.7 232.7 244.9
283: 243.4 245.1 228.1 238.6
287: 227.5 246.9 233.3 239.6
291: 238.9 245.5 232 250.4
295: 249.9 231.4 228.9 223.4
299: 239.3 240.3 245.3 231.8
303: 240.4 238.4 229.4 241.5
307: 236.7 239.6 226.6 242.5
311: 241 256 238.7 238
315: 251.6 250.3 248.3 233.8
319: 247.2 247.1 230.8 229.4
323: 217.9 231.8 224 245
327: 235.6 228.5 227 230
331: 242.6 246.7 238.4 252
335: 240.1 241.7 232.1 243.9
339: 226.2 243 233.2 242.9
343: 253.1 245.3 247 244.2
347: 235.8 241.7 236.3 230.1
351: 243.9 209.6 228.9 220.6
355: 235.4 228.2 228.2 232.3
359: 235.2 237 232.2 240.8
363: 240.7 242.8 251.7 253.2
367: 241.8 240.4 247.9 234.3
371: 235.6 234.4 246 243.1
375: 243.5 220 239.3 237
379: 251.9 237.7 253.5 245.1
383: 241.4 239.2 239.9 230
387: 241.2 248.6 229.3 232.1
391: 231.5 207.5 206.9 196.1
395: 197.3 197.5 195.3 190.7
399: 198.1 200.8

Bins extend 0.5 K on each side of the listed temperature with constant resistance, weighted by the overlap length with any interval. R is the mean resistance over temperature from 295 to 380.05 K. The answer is 238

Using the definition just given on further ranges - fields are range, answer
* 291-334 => 238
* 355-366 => 238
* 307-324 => 240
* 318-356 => 236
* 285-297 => 239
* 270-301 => 234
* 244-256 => 224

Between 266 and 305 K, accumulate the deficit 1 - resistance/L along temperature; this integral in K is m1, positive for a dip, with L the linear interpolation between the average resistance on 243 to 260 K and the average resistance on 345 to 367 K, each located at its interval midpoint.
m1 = -1.0 K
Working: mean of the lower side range 219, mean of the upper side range 236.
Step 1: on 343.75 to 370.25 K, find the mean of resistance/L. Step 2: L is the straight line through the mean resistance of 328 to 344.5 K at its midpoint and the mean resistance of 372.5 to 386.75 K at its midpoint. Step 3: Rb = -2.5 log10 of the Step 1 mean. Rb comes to 0.01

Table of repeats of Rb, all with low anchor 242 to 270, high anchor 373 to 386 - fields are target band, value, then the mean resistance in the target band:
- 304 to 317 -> -0.09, 241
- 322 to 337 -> -0.04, 235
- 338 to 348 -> -0.05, 241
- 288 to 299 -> -0.10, 238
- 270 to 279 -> -0.06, 224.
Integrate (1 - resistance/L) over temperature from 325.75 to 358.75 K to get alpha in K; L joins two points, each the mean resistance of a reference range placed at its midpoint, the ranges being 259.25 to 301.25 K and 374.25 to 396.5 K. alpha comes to -1.5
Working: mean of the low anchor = 221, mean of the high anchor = 230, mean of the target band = 237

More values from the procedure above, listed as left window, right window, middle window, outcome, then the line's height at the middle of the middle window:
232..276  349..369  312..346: -1.3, 230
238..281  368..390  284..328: -2.7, 224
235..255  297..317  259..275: 2.7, 234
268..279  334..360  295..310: -0.6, 226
